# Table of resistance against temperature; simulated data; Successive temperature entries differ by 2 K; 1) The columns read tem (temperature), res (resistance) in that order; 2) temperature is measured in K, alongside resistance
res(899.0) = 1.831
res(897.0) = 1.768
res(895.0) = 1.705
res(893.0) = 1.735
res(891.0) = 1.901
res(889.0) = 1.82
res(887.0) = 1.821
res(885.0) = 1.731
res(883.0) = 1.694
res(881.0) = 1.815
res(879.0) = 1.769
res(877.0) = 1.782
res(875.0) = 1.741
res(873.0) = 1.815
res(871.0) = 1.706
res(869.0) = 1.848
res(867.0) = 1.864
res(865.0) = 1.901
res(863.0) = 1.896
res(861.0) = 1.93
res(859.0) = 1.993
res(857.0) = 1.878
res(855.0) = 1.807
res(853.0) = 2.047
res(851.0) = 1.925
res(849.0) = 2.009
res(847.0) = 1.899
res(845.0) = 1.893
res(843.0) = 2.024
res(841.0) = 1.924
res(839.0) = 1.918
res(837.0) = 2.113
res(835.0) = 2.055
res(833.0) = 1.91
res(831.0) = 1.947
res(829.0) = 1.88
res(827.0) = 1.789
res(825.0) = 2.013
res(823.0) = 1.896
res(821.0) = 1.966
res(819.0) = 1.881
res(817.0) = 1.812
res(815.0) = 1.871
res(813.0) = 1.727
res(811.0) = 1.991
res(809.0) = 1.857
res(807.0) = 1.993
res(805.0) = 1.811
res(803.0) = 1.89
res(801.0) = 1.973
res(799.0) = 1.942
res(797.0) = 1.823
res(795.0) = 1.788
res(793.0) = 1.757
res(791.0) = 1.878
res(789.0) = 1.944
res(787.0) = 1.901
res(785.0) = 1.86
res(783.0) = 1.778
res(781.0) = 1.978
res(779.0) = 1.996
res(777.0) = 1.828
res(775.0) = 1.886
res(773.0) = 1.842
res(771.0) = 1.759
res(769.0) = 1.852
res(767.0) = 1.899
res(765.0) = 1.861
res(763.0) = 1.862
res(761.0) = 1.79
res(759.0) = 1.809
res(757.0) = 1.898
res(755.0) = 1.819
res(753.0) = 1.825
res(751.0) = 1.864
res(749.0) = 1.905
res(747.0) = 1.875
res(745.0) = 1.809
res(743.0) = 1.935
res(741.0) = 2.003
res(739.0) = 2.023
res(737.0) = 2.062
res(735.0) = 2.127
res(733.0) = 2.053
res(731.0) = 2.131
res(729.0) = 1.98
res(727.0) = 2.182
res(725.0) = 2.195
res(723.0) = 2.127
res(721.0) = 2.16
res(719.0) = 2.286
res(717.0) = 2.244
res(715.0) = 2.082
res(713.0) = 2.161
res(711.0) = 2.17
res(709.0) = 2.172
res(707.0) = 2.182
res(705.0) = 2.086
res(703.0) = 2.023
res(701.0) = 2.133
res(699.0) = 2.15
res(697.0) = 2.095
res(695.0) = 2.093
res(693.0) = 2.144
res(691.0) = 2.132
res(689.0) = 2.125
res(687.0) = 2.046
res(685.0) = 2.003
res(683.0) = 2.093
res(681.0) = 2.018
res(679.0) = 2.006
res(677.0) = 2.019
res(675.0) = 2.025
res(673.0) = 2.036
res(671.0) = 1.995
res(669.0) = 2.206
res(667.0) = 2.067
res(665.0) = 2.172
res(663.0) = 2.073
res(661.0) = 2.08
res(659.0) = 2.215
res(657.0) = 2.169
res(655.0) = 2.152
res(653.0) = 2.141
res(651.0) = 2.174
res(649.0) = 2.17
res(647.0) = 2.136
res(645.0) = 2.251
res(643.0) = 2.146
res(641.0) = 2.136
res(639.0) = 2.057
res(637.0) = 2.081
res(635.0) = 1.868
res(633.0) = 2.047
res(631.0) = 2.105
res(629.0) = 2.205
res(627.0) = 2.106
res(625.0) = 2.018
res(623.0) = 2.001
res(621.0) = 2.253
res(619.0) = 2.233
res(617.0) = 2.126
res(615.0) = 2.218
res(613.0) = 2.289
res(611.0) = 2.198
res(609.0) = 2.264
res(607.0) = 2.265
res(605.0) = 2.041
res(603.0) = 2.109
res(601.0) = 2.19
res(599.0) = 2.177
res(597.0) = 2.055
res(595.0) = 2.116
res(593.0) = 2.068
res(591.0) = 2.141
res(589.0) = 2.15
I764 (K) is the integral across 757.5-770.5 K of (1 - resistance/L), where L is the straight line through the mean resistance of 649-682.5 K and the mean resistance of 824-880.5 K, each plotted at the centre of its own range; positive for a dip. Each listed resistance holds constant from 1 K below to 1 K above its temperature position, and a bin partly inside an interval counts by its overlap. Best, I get 1.0 K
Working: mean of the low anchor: 2.1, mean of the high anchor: 1.9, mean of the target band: 1.84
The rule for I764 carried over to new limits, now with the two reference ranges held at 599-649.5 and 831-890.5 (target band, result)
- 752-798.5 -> 2.8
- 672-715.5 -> -0.6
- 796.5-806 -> 0.3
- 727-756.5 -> 0.7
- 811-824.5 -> 0.4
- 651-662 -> -0.2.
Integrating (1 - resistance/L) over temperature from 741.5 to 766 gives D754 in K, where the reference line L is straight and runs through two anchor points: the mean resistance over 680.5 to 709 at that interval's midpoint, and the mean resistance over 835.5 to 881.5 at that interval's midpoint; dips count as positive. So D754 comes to 2.0 K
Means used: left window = 2.1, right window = 1.89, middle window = 1.86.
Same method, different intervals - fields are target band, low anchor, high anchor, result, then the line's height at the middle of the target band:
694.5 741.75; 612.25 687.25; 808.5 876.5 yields -2.01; 2.04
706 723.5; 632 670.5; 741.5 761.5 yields -2.00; 1.95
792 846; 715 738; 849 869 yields 2.11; 1.98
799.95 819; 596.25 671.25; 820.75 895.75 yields 0.53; 1.93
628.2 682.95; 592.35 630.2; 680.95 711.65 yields 0.72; 2.13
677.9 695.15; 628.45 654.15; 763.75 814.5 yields -0.26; 2.04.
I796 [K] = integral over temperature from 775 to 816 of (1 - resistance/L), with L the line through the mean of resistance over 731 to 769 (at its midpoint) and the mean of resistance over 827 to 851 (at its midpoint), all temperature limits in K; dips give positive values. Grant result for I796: 1.2 K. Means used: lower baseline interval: 1.92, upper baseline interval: 1.95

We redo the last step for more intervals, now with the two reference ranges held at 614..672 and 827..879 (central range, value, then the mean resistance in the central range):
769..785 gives 0.95 K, 1.87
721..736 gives -0.61 K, 2.12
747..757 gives 0.74 K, 1.86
